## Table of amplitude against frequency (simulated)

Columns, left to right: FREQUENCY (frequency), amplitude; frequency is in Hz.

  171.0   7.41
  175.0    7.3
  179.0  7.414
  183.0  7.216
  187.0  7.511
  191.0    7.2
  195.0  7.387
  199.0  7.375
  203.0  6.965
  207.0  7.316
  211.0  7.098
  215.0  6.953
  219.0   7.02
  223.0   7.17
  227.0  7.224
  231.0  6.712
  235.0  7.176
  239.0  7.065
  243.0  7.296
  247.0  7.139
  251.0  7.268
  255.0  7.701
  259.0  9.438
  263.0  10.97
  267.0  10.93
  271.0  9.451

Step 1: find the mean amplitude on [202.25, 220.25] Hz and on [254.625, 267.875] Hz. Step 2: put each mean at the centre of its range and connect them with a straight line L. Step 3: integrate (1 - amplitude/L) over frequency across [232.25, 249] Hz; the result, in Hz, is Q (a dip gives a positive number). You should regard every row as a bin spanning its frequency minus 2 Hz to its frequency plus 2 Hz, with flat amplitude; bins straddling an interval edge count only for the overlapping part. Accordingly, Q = 3.0 Hz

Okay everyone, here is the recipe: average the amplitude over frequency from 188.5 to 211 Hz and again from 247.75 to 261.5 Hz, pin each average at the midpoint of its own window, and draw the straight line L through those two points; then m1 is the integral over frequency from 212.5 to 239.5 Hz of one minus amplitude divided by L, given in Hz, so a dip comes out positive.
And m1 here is 2.21 Hz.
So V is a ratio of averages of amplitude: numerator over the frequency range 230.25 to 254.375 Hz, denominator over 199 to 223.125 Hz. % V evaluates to 1.01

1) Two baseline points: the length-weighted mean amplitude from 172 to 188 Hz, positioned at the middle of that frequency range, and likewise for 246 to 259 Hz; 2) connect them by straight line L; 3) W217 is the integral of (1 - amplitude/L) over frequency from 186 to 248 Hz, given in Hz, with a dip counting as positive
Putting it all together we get 3.1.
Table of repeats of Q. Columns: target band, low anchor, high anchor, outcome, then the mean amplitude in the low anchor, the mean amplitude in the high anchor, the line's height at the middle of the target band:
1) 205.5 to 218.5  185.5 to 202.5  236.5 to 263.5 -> 0.7 Hz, 7.33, 7.95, 7.53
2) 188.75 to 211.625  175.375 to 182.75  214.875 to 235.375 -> -0.1 Hz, 7.34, 7.04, 7.2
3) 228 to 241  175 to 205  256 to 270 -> 2.9 Hz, 7.3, 10.2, 9.05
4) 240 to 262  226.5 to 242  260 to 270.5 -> 2.7 Hz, 7.04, 10.6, 8.96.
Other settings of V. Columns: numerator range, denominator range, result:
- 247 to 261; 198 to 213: 1.11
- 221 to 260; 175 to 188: 1.00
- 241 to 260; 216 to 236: 1.09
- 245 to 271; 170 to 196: 1.22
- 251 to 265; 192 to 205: 1.25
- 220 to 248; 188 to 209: 0.98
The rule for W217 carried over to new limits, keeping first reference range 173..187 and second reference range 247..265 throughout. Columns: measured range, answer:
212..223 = 1.3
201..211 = 0.8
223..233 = 1.4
